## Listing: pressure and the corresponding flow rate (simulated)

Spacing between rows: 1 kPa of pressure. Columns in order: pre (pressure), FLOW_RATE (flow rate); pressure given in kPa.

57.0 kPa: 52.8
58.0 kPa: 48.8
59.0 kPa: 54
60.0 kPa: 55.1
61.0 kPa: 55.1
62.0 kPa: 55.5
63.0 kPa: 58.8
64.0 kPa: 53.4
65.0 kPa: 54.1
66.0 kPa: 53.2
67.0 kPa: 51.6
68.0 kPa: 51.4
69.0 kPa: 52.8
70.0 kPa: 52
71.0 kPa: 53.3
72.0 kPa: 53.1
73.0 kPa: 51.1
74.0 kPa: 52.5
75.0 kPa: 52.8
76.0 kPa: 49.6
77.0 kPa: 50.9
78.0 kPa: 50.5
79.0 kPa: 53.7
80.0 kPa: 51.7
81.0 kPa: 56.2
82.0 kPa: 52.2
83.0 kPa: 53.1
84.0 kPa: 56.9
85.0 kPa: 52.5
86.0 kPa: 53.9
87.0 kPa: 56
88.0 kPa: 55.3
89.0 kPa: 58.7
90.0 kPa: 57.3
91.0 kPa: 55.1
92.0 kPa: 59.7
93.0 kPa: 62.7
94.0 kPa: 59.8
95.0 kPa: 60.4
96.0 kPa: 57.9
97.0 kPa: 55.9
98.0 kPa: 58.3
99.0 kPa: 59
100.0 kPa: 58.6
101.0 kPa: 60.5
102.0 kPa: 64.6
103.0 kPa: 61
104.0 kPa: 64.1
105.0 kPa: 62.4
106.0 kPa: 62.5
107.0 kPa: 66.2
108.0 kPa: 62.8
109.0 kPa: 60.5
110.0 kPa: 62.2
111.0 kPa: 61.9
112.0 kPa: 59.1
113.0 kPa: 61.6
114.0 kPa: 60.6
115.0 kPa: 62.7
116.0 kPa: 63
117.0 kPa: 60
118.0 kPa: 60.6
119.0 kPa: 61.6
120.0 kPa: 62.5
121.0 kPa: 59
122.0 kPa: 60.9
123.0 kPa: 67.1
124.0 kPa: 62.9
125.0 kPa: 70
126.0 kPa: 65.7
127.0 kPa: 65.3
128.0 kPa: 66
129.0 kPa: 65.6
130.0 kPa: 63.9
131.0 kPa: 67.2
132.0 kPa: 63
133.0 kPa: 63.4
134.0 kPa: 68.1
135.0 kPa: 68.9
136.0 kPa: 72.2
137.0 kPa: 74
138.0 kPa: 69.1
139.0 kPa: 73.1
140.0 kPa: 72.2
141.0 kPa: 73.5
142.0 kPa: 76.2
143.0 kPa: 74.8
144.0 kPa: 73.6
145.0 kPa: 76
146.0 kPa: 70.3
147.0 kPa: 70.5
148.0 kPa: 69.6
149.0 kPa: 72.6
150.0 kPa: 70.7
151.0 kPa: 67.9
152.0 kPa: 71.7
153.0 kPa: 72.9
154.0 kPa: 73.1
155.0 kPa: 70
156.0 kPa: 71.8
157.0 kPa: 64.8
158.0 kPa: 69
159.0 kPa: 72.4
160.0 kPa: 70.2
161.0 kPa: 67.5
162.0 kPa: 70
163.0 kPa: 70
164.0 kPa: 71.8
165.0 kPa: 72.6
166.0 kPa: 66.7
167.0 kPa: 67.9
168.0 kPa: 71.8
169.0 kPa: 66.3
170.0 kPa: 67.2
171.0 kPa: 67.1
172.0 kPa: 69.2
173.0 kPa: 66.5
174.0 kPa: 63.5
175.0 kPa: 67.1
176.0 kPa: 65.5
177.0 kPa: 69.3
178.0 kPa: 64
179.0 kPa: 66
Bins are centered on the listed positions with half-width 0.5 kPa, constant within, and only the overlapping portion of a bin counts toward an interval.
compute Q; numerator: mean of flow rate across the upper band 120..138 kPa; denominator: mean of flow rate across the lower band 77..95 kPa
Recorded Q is 1.19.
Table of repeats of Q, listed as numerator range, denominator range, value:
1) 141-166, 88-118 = 1.18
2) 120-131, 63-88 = 1.22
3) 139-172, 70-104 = 1.26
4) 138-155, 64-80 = 1.38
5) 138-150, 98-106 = 1.19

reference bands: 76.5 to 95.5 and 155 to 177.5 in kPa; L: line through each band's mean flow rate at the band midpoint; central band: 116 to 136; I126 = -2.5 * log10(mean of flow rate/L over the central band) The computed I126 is -0.04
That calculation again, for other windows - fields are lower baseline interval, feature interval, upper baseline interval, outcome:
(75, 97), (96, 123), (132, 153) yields 0.011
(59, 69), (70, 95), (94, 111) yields 0.056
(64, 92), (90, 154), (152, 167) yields -0.045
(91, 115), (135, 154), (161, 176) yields -0.105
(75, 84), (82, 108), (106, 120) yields -0.037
